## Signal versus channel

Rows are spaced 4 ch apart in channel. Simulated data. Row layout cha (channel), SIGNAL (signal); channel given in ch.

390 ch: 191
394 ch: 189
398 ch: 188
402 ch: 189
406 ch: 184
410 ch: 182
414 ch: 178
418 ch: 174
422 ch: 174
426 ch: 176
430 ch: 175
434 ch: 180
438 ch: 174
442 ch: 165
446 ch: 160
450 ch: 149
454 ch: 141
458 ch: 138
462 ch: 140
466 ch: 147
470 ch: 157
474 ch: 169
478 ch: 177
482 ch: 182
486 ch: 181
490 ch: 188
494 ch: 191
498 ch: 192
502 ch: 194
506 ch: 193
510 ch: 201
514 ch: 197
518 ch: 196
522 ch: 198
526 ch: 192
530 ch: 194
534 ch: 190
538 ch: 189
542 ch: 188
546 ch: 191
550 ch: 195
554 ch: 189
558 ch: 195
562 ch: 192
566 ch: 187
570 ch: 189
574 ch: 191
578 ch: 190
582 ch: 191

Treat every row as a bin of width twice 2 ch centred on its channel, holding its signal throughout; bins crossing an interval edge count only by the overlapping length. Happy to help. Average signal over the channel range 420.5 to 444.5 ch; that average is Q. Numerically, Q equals 174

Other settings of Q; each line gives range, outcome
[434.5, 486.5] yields 160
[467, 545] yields 187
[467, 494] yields 176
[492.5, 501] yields 192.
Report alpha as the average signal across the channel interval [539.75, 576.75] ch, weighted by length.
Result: 191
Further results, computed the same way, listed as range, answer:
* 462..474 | 153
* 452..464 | 140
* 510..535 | 195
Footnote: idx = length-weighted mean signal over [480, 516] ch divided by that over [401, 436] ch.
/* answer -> 1.07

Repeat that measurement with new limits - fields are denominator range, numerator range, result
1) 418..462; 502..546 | 1.19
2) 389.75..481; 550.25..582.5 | 1.13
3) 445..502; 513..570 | 1.16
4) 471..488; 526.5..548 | 1.08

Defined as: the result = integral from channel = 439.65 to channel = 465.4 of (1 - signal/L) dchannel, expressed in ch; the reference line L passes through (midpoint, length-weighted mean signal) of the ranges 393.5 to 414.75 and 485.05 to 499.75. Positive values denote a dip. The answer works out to 5.21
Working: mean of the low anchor 185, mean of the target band 149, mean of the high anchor 188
